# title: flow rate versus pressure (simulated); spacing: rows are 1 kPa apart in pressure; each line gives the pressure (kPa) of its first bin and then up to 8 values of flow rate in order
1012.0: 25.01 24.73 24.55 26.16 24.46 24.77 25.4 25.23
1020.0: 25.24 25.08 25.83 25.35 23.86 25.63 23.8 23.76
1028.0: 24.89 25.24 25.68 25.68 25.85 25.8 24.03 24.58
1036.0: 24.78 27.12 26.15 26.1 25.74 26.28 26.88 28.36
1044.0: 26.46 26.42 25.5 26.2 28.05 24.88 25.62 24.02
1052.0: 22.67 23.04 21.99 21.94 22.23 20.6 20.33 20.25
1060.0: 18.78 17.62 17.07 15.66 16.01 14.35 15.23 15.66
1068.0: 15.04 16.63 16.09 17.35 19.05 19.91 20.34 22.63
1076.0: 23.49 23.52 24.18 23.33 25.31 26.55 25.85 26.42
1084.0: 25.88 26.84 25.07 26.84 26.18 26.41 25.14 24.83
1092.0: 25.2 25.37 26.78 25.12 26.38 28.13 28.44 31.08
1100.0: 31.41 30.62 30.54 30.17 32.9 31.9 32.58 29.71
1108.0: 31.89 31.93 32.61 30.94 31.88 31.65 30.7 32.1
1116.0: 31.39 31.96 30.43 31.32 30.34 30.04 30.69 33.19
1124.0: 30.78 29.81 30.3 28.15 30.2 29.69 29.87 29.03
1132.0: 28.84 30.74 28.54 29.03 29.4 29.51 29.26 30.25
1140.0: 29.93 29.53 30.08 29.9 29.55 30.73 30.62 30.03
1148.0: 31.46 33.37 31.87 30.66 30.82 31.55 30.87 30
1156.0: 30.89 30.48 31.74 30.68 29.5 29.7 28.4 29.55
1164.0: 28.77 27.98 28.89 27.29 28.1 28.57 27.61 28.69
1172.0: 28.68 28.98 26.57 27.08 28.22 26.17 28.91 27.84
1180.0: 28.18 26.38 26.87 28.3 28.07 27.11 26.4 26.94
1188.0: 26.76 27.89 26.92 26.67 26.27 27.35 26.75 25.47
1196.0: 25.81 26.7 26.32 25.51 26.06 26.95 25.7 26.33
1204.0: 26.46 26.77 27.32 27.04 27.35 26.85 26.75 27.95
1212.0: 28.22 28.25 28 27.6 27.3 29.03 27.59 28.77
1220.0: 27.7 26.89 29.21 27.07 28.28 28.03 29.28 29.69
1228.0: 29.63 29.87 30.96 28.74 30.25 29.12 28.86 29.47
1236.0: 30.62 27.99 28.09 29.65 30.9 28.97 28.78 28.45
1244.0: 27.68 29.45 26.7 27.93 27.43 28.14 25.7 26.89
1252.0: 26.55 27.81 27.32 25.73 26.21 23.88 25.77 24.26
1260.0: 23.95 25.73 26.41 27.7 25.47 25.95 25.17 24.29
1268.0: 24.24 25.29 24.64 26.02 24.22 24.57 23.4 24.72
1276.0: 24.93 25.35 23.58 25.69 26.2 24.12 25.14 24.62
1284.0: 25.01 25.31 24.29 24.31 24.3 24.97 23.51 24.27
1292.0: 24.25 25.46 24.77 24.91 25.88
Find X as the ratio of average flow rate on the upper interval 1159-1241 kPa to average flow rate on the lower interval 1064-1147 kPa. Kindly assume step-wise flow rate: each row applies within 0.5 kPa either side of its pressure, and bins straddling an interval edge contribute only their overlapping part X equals 1.0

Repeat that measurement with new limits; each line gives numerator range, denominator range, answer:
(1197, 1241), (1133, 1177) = 0.95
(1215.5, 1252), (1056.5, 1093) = 1.33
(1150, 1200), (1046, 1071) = 1.40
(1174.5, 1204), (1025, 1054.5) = 1.06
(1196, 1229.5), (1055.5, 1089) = 1.31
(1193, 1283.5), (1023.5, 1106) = 1.12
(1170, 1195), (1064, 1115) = 1.07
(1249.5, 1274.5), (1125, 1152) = 0.85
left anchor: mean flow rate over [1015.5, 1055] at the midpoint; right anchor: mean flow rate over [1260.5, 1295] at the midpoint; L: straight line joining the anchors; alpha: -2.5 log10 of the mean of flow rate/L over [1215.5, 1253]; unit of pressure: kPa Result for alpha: -0.14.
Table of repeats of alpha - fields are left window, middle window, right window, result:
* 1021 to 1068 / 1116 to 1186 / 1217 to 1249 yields -0.12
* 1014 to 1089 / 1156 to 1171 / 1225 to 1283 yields -0.15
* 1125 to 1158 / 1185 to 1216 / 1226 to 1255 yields 0.09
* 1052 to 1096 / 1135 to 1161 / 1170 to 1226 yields -0.21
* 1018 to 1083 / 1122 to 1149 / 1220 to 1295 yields -0.22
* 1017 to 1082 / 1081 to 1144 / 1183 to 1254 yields -0.19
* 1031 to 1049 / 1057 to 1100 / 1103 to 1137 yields 0.26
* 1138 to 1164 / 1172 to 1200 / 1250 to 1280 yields 0.07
